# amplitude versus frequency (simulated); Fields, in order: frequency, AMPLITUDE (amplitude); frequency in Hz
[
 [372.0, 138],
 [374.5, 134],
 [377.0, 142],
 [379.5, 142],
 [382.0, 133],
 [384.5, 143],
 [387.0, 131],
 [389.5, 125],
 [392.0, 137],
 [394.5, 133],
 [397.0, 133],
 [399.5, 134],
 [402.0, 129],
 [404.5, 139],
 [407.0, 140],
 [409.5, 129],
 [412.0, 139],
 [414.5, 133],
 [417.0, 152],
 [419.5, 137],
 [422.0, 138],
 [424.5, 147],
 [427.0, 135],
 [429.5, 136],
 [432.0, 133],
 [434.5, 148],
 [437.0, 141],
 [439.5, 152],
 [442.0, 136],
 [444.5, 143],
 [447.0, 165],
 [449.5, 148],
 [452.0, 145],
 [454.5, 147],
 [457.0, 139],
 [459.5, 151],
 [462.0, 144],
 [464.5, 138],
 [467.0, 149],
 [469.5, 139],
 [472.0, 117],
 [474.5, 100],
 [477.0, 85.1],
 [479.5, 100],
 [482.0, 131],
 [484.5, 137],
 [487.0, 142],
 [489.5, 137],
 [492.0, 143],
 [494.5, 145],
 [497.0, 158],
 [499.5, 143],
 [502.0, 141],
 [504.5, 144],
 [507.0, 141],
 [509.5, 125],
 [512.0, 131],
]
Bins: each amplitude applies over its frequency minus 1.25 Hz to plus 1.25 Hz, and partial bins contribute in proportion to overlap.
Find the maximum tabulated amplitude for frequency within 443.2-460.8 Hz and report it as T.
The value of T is 165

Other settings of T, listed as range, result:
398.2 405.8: 139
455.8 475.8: 151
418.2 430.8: 147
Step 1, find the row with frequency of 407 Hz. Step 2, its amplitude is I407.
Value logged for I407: 140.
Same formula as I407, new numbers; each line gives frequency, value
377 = 142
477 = 85.1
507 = 141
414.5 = 133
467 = 149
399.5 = 134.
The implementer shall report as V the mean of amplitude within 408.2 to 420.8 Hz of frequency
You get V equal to 138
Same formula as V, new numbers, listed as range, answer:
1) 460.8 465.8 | 141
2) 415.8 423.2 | 142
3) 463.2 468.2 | 143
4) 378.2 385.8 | 139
